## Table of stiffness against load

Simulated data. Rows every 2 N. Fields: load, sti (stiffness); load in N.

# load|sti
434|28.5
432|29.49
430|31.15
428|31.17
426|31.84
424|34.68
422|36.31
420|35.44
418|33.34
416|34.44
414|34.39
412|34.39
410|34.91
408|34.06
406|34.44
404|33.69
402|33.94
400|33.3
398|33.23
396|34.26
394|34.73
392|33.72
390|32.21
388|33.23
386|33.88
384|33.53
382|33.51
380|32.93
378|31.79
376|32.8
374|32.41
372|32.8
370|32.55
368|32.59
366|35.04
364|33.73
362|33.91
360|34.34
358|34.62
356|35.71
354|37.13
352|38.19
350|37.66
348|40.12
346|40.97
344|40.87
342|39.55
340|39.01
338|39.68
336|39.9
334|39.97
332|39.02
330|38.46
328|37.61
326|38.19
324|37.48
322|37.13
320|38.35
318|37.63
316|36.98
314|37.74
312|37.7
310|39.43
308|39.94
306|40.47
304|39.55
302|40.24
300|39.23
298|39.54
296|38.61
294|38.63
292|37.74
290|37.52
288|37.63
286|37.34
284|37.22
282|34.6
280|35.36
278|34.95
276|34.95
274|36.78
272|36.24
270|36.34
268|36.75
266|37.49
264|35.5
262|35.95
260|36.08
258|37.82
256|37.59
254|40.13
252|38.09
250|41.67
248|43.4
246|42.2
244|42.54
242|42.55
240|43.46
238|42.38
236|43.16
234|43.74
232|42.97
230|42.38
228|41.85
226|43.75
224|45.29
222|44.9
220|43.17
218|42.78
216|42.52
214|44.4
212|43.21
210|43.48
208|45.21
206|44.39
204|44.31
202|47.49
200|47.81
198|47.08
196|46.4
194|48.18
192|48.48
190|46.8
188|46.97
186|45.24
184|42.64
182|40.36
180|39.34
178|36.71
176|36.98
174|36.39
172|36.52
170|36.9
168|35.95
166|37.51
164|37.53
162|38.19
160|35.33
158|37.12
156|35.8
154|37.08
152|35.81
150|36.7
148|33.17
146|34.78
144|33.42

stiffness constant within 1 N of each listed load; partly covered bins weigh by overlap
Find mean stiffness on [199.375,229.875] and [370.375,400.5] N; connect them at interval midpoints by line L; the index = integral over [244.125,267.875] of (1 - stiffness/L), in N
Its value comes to 1.6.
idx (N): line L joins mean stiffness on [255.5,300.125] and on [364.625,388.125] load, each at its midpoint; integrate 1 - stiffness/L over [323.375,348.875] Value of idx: -3.4 N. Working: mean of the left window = 36.9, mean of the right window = 33.1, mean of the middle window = 39.3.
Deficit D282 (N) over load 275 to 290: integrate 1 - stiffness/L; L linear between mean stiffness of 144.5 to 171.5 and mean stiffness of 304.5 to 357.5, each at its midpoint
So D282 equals 0.7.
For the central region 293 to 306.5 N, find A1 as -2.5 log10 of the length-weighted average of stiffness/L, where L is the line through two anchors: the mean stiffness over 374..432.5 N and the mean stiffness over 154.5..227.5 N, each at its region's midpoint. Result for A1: -0.050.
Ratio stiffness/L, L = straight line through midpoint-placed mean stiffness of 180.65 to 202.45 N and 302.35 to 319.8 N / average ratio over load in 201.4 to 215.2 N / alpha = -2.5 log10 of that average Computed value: 0.01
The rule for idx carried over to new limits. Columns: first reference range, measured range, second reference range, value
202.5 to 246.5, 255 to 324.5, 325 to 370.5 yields 4.7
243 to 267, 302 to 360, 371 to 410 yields -4.2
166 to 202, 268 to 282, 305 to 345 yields 1.5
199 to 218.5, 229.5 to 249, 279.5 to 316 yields -0.2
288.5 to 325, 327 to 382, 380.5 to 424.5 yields 0.0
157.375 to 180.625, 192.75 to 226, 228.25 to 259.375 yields -4.7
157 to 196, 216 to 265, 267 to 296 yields -4.3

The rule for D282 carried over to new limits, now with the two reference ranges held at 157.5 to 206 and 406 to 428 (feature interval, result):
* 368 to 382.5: 1.2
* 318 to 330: -0.2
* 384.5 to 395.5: 0.5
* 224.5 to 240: -1.2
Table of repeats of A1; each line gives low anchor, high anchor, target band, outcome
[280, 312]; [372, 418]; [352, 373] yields 0.02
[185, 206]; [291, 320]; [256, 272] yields 0.14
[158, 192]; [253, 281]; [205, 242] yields -0.15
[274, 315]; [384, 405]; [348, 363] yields -0.03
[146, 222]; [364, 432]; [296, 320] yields -0.06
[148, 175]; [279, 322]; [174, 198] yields -0.18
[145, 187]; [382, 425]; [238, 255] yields -0.15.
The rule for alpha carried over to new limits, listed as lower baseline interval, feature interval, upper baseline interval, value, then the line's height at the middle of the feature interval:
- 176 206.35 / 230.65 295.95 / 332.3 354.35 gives 0.09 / 42.1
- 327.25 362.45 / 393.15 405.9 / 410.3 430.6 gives 0.04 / 35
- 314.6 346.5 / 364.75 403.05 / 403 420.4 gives 0.08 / 35.8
